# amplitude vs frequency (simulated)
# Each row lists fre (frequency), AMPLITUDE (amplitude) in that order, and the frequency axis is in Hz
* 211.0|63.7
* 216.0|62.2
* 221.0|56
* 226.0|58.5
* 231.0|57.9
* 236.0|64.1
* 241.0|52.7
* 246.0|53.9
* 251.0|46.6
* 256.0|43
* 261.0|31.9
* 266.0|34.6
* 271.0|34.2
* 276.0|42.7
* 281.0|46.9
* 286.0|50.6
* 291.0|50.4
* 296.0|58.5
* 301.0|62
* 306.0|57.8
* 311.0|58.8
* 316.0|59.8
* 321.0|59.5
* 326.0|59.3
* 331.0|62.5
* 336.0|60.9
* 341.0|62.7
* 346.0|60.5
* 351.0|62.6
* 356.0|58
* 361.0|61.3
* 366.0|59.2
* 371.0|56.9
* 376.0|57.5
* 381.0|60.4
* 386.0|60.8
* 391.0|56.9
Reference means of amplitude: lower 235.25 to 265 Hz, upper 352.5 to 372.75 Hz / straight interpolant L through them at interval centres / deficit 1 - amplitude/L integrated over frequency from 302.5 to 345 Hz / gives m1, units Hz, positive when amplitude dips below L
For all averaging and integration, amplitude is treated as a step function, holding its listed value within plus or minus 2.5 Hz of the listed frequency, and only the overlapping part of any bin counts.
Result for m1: -4.1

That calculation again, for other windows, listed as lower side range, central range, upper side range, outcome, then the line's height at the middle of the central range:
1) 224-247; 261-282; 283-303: 6.7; 56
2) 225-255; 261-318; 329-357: 8.3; 58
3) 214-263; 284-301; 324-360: 0.8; 57.1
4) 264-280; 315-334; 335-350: -1.7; 55.6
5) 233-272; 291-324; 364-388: -4.6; 51.6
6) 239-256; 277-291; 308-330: 1.6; 54.8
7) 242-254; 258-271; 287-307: 4.6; 52.4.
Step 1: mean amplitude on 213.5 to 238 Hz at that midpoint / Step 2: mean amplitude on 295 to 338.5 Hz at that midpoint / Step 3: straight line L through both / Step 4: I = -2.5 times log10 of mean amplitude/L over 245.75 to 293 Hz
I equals 0.360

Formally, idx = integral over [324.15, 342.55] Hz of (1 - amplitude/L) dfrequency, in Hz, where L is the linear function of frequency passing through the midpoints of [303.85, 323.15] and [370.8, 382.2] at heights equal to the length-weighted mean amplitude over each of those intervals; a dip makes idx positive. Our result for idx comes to -0.81 Hz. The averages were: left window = 59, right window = 58.3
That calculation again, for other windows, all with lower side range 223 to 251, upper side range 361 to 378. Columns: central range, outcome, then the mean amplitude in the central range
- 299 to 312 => -0.5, 59.5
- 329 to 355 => -1.6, 61.6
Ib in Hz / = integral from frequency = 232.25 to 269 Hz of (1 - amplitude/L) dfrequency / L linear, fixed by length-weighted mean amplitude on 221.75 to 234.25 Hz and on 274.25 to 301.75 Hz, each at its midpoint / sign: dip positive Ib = 5.9 Hz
